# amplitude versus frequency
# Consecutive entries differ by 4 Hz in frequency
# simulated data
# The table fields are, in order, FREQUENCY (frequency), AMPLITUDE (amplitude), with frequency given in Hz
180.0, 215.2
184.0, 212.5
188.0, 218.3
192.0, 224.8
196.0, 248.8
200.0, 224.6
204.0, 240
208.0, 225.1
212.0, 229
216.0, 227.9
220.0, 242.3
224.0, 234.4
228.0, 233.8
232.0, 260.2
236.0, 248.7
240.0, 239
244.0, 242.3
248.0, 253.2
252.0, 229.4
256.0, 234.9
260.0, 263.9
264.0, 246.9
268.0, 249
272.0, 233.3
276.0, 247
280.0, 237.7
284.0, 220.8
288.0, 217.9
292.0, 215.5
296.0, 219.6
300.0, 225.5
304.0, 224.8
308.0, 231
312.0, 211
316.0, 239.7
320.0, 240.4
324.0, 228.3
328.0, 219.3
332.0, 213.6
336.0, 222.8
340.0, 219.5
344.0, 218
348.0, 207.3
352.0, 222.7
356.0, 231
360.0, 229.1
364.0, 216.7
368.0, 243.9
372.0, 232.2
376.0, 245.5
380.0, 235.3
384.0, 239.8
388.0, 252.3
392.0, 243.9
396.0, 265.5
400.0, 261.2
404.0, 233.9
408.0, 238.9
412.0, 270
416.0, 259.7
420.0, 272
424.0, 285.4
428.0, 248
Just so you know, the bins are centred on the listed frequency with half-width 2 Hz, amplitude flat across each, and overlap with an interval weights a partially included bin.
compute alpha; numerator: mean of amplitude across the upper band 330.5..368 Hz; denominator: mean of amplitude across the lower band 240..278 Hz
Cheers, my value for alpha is 0.9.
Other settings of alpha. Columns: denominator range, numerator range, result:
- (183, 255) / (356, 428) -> 1.05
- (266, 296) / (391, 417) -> 1.10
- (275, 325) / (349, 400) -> 1.05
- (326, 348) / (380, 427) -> 1.17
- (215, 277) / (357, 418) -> 1.01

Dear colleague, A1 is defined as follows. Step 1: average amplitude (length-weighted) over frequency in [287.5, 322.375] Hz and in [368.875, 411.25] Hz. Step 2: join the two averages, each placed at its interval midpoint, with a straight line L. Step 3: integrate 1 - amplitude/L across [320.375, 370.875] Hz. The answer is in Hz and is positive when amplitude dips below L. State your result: 2.5 Hz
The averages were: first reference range 225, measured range 223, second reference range 246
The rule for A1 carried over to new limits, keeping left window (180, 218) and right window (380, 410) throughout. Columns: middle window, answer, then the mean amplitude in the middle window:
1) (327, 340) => 1.20 Hz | 219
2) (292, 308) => 0.96 Hz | 223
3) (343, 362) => 1.64 Hz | 222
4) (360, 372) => 0.68 Hz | 230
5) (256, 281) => -1.23 Hz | 246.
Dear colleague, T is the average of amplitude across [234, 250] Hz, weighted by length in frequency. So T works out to 246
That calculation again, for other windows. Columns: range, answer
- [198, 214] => 230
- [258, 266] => 255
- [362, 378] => 235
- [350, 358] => 227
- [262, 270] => 248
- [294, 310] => 225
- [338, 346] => 219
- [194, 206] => 238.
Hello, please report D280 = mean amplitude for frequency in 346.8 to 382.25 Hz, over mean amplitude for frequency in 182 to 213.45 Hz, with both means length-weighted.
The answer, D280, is 1.0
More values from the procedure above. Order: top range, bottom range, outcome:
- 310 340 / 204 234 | 0.95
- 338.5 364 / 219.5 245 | 0.91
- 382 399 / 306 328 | 1.10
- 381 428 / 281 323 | 1.14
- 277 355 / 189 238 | 0.95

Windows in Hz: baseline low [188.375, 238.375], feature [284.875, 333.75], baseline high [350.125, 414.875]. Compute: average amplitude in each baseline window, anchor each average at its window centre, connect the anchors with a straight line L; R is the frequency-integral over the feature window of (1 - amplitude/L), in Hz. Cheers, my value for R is 3.1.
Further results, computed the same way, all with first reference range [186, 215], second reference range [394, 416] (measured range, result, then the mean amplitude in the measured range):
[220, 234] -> -0.6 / 243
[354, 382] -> 1.9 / 233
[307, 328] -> 1.3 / 229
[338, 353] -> 1.9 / 216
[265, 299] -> 1.3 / 230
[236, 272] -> -1.2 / 244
